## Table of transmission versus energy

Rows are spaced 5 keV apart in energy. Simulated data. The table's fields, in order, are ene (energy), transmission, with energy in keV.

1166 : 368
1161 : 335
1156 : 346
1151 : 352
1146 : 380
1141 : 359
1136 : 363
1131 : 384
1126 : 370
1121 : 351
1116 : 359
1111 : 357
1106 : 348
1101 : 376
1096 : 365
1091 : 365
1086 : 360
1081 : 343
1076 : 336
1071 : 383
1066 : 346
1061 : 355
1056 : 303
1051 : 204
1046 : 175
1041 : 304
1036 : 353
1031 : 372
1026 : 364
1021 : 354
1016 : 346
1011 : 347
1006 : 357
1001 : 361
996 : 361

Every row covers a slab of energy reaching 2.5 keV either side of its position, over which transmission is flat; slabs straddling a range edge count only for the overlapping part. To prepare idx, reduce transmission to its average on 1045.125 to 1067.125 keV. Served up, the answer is 280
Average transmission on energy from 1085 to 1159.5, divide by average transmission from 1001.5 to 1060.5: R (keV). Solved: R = 1.13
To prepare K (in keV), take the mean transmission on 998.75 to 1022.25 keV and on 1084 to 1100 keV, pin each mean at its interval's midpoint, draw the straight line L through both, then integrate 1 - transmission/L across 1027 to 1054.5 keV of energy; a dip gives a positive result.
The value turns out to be 5.4 keV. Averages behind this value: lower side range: 353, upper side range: 365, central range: 287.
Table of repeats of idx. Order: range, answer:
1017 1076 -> 321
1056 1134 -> 358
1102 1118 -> 357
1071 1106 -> 359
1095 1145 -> 364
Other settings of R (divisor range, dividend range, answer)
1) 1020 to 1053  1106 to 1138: 1.20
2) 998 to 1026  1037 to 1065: 0.78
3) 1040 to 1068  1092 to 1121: 1.29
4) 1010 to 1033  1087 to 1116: 1.01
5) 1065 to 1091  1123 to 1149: 1.04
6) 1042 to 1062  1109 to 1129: 1.41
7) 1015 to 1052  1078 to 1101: 1.15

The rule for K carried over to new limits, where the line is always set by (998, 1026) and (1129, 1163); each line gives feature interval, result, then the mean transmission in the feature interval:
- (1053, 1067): 1.1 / 329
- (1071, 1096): 0.1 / 356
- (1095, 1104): -0.3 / 370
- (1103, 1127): 0.1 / 357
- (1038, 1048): 3.0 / 248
